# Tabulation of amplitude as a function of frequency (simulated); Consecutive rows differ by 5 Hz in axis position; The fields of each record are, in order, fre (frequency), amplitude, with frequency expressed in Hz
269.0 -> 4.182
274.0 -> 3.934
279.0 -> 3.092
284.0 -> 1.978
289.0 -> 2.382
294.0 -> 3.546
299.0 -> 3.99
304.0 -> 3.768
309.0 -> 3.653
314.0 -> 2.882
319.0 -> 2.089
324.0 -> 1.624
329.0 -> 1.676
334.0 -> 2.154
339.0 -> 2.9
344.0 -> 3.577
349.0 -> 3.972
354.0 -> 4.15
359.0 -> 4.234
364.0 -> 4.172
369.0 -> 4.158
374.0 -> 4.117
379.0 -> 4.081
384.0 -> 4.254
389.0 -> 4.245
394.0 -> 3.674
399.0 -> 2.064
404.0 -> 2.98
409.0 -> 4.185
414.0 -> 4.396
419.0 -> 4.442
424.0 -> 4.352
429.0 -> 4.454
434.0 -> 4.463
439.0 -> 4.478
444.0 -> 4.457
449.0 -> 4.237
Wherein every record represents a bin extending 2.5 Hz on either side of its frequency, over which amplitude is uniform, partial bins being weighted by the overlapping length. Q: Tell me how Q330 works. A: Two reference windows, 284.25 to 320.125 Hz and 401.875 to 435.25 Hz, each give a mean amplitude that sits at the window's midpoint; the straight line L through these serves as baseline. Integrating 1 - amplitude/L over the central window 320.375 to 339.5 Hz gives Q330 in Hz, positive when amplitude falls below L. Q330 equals 7.9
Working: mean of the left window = 3.15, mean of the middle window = 2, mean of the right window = 4.18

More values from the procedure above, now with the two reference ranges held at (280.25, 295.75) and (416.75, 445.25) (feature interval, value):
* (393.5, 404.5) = 3.5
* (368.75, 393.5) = -2.1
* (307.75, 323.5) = 1.6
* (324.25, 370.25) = 1.1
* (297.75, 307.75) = -3.6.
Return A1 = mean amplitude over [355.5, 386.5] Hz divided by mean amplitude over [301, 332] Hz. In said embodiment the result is 1.59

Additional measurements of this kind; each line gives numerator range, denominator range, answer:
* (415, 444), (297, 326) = 1.48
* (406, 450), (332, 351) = 1.39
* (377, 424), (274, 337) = 1.38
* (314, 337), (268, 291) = 0.66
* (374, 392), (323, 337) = 2.22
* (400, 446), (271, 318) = 1.30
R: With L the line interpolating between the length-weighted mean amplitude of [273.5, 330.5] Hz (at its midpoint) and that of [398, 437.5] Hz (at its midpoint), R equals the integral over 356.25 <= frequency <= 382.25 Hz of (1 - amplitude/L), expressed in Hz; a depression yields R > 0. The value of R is -4.6 Hz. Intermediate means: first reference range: 2.87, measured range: 4.16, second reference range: 4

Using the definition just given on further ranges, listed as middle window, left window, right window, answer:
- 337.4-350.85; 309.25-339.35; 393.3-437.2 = -4.4 Hz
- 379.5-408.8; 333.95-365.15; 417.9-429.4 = 4.0 Hz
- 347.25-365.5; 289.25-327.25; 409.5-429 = -2.7 Hz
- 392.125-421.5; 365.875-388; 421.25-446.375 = 4.7 Hz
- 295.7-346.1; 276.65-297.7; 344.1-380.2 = 7.5 Hz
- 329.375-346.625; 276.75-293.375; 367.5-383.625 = 3.8 Hz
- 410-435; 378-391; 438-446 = -0.2 Hz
